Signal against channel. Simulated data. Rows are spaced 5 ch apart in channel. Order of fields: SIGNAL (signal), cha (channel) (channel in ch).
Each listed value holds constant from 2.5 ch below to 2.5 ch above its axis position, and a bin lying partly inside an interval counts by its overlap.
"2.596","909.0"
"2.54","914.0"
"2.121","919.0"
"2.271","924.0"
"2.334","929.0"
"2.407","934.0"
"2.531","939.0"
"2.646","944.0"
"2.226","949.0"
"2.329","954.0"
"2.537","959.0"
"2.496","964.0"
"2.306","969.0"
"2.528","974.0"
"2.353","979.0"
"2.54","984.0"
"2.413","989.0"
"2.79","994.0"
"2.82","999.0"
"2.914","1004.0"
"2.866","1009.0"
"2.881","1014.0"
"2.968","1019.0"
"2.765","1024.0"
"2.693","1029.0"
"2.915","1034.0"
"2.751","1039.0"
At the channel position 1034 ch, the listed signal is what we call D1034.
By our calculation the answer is 2.915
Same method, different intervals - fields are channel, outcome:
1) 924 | 2.271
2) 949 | 2.226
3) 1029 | 2.693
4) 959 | 2.537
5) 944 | 2.646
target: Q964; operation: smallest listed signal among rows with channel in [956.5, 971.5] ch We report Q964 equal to 2.306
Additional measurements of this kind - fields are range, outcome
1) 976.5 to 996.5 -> 2.353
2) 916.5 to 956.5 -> 2.121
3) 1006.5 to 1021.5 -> 2.866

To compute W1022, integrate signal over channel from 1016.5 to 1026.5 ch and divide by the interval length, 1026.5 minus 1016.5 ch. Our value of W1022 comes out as 2.87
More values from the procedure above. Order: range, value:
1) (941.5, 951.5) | 2.44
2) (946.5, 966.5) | 2.4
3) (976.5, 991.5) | 2.44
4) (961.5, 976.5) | 2.44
